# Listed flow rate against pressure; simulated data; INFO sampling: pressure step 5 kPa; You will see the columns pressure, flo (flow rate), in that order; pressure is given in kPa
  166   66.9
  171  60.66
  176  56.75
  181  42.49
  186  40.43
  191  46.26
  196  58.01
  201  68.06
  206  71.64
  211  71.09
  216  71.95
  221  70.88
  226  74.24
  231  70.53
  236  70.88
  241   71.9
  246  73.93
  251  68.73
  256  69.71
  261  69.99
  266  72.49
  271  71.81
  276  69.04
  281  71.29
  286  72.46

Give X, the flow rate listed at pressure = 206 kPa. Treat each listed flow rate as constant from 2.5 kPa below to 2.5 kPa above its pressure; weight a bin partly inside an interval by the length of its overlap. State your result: 71.64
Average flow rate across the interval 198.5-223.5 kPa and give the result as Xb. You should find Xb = 70.7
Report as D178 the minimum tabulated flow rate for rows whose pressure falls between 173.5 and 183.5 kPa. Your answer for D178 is 42.49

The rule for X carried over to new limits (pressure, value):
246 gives 73.93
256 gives 69.71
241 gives 71.9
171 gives 60.66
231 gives 70.53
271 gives 71.81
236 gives 70.88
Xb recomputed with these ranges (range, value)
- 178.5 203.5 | 51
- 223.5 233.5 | 72.4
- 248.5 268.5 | 70.2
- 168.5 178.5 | 58.7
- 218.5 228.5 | 72.6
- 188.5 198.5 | 52.1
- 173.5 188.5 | 46.6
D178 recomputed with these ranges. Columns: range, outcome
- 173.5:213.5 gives 40.43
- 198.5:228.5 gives 68.06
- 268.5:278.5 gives 69.04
